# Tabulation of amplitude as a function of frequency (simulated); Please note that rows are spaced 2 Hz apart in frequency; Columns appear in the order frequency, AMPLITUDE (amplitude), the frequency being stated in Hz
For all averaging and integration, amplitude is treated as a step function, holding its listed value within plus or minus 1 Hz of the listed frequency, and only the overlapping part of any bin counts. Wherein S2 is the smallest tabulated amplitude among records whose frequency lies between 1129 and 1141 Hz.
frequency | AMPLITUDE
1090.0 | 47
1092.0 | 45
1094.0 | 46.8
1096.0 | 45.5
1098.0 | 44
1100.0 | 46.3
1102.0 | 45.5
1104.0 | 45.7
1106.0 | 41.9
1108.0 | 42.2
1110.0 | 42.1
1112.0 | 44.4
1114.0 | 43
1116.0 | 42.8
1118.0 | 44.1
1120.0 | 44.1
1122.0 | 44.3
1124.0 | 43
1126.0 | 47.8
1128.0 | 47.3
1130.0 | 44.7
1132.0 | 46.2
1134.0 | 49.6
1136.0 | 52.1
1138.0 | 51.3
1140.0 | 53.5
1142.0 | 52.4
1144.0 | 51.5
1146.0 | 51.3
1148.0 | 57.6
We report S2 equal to 44.7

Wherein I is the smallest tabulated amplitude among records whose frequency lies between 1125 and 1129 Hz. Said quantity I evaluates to 47.3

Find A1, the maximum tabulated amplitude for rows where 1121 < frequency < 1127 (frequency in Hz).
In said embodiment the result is 47.8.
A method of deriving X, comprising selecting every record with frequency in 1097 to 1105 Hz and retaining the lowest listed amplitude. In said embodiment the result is 44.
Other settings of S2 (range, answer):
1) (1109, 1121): 42.1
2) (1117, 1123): 44.1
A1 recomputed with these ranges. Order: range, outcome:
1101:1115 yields 45.7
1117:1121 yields 44.1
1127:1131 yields 47.3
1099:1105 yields 46.3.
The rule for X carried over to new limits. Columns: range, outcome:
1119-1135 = 43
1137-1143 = 51.3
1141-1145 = 51.5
